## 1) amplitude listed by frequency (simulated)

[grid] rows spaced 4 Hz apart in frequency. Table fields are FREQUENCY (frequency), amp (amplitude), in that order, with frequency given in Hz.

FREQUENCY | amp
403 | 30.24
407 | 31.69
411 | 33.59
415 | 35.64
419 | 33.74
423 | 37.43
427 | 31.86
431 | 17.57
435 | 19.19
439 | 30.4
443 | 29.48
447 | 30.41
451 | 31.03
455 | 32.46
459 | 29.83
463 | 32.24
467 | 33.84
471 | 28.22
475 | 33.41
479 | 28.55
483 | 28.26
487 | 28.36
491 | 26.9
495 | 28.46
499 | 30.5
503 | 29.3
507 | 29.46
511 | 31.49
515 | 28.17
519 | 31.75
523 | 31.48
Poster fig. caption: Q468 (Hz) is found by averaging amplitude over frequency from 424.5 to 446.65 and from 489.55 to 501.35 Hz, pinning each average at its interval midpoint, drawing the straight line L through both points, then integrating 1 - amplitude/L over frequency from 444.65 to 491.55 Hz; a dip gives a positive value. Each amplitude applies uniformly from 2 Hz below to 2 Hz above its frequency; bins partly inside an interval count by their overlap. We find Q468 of -4.8 Hz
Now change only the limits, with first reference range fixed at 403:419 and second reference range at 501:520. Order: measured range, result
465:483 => 0.3 Hz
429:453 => 4.4 Hz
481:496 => 1.3 Hz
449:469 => -0.2 Hz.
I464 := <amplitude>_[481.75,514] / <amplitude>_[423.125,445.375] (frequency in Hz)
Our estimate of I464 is 1.1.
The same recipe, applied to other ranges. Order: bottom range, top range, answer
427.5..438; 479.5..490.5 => 1.31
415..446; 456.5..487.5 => 1.05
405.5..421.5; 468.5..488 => 0.87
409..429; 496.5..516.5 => 0.86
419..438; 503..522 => 1.10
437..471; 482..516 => 0.94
